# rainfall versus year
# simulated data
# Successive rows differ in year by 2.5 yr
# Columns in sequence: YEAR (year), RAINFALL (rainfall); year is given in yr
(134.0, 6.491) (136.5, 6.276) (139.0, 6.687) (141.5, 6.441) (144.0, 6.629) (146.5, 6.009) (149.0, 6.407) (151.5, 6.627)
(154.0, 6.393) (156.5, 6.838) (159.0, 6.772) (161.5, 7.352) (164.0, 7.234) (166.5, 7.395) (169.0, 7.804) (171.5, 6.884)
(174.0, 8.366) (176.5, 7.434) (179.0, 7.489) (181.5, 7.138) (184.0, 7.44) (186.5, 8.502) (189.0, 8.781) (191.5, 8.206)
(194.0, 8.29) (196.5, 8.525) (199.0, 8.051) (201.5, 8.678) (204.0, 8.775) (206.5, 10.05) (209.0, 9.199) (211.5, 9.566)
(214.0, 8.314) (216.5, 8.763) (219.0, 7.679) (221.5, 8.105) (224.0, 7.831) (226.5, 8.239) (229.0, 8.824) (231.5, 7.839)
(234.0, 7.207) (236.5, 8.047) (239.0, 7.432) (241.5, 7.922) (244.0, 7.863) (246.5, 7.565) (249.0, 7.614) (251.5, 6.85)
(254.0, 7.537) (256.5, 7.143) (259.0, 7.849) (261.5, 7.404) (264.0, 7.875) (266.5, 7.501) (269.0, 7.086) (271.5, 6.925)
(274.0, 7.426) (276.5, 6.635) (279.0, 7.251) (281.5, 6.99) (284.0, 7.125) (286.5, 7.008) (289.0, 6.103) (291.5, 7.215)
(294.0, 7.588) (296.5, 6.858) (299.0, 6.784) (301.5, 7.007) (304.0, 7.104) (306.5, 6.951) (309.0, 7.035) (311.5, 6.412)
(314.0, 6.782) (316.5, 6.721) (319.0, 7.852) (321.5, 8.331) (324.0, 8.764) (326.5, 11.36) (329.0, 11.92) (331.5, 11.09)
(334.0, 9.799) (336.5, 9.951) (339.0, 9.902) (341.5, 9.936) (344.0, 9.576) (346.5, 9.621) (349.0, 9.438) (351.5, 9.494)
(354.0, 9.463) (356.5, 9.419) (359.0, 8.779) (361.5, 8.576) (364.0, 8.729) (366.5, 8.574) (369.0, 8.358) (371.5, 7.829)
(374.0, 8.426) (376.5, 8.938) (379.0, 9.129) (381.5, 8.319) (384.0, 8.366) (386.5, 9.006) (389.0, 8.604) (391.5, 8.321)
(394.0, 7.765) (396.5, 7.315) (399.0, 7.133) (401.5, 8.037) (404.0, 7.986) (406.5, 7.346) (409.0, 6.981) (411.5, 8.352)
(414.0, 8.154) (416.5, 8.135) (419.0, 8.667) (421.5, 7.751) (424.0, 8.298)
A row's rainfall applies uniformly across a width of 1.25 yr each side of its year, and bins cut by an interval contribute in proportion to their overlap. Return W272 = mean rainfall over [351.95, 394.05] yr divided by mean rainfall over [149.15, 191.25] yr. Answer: 1.17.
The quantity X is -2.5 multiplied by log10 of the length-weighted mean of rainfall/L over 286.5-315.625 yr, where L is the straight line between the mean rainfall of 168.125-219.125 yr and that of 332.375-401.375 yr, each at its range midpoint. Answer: 0.24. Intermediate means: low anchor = 8.3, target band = 6.9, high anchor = 8.84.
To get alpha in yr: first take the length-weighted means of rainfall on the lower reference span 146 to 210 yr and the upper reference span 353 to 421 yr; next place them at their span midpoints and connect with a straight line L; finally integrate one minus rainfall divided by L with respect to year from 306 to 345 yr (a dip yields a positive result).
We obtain -3.8 yr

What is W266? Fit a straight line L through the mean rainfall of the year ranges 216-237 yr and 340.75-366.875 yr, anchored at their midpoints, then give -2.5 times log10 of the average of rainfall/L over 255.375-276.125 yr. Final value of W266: 0.14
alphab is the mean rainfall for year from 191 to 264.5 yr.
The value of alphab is 8.11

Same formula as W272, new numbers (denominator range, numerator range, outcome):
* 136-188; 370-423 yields 1.15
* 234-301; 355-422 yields 1.13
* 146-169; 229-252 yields 1.12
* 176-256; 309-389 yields 1.10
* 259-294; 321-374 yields 1.32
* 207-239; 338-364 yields 1.13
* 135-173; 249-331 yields 1.11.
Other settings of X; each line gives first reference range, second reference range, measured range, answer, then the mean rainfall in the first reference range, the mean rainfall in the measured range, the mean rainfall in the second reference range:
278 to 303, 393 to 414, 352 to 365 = -0.22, 6.99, 9.03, 7.64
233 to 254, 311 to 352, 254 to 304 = 0.15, 7.57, 7.15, 9.28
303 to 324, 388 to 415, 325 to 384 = -0.25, 7.25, 9.39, 7.81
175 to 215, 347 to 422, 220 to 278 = 0.11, 8.4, 7.6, 8.4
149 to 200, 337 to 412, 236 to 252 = 0.04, 7.55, 7.63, 8.61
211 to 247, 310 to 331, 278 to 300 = 0.20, 8.06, 6.99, 8.59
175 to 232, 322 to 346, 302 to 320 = 0.38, 8.34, 6.97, 10.2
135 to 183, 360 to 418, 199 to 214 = -0.25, 6.96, 9.08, 8.19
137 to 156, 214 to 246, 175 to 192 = -0.10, 6.46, 7.85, 7.98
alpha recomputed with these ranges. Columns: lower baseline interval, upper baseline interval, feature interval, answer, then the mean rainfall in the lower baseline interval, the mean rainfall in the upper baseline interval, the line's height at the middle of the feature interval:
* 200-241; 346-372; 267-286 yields 3.4 yr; 8.4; 8.95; 8.62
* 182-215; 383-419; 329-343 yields -3.6 yr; 8.61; 7.99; 8.19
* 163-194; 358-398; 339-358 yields -2.8 yr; 7.75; 8.43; 8.33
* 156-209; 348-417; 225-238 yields 0.1 yr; 7.95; 8.39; 8.06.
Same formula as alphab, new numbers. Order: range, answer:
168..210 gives 8.21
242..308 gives 7.21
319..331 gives 9.92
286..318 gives 6.89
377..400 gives 8.25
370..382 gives 8.54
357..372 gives 8.55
